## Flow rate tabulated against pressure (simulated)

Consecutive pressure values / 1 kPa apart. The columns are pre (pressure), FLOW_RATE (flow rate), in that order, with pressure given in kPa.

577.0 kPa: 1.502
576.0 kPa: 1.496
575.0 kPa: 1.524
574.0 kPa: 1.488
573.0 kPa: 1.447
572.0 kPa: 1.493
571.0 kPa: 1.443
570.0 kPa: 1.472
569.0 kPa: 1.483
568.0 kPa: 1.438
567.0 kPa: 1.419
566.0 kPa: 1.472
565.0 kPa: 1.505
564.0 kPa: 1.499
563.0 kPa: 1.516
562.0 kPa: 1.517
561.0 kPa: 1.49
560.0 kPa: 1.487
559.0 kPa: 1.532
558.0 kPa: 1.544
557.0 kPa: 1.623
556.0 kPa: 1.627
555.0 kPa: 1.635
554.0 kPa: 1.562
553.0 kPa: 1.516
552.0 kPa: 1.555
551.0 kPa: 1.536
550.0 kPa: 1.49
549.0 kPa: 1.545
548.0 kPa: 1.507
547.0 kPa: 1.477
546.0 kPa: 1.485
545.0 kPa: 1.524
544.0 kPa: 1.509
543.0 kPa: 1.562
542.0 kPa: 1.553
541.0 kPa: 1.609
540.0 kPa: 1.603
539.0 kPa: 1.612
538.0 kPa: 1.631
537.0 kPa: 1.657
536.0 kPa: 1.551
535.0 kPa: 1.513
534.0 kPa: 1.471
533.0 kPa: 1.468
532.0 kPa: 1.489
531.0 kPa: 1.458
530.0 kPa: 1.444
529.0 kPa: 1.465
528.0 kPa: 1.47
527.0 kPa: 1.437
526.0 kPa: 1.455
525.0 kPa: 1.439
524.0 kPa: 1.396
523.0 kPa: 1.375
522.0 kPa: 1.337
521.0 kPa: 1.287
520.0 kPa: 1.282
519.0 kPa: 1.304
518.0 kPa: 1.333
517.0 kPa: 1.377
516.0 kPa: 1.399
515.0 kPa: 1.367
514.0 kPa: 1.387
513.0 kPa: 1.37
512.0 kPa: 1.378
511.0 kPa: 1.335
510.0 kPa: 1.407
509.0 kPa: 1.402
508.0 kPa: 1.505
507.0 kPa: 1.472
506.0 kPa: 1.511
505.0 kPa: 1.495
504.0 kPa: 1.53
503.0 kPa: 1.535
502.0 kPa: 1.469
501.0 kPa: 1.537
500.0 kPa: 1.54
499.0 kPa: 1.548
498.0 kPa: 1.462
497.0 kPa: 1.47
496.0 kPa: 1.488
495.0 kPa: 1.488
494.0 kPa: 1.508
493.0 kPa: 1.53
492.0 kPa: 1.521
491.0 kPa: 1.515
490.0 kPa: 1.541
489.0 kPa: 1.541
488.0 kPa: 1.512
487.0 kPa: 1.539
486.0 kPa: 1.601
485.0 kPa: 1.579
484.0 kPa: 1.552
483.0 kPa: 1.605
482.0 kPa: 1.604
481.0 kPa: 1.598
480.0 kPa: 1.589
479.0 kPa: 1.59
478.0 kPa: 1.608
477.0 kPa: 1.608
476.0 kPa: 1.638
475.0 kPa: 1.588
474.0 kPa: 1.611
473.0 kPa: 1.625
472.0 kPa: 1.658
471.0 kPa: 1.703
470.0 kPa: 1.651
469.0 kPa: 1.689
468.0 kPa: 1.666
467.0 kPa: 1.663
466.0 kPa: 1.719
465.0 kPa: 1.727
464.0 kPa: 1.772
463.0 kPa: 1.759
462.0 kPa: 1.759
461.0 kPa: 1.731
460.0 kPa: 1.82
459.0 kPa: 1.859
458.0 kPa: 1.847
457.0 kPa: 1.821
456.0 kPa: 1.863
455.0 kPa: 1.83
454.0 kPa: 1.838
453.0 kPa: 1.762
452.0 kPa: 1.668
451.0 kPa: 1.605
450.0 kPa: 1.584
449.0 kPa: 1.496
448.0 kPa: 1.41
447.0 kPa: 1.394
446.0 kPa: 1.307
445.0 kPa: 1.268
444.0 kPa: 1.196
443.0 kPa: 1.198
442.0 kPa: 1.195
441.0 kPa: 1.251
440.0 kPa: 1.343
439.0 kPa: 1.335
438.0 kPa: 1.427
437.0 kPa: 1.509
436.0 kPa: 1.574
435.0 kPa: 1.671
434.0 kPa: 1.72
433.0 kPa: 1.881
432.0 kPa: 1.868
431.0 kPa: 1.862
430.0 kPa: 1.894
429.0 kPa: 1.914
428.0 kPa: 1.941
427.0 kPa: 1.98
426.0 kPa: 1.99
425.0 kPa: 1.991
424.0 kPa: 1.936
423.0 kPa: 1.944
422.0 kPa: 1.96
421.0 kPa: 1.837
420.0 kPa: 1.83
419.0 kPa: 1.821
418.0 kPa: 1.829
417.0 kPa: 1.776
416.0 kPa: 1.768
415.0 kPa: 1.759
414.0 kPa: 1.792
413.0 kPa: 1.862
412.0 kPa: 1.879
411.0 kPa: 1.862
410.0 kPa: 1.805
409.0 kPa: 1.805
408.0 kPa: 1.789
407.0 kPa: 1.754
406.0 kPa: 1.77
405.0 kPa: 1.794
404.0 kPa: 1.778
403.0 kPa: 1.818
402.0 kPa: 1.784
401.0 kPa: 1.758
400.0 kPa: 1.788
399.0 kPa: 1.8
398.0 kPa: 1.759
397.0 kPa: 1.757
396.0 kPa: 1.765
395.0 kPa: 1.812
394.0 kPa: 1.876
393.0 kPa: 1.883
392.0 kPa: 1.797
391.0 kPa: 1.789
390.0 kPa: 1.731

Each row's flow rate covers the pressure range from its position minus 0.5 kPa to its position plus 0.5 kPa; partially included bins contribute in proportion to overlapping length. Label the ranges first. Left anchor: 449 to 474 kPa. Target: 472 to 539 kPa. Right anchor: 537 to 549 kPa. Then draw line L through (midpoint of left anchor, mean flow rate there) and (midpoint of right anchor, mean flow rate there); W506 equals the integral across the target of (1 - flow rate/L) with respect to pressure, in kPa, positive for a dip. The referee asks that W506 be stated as 5.86 kPa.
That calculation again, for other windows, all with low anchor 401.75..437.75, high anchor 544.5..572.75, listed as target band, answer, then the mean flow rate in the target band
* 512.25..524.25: 1.9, 1.35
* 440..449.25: 2.5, 1.3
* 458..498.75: 1.8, 1.62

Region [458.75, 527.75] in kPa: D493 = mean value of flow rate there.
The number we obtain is 1.53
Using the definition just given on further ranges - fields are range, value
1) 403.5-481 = 1.7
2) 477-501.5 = 1.55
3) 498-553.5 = 1.47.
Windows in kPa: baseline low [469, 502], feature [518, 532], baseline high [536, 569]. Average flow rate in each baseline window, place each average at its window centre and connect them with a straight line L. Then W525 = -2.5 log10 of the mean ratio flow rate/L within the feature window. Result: 0.11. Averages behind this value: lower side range 1.57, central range 1.4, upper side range 1.54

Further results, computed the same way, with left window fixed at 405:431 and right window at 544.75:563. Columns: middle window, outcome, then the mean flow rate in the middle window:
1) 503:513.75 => 0.14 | 1.44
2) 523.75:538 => 0.07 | 1.49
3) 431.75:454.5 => 0.20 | 1.5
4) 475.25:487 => 0.07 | 1.59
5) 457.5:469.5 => 0.00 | 1.75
